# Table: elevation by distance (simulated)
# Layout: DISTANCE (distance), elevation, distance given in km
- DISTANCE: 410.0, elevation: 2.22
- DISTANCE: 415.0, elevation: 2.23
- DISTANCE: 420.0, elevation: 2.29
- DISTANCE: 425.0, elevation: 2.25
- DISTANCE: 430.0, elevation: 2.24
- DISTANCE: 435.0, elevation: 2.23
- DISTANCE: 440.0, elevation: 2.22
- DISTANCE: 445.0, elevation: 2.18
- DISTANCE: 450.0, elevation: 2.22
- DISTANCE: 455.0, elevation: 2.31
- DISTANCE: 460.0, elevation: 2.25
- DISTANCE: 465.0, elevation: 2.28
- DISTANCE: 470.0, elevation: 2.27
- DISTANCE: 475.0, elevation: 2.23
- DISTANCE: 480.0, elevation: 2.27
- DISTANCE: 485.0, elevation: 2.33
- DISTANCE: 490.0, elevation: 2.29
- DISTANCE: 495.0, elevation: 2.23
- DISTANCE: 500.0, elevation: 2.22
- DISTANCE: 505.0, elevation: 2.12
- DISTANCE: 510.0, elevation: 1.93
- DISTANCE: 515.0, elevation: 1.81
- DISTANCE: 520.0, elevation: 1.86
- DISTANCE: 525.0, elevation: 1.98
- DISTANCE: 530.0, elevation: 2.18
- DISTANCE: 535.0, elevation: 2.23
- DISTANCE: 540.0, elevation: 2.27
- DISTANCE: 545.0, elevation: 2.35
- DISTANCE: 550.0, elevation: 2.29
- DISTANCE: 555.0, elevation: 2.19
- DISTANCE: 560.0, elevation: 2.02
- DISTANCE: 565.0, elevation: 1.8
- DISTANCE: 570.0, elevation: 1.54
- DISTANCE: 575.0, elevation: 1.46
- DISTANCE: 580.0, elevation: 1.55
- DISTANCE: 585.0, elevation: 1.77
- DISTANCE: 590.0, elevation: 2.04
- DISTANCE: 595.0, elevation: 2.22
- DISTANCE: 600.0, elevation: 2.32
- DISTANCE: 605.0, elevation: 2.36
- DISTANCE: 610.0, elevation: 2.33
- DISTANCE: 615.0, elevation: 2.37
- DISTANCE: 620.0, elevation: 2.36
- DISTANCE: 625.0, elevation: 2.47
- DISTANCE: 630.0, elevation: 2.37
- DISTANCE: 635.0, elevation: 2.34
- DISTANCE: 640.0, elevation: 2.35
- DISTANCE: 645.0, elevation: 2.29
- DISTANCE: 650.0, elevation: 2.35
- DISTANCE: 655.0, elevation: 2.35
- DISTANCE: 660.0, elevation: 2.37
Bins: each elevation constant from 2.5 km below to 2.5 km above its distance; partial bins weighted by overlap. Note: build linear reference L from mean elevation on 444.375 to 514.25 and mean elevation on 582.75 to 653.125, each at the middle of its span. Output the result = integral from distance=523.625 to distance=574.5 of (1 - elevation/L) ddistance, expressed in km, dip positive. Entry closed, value 4.2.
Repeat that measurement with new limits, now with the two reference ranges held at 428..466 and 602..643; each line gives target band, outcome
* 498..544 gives 4.40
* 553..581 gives 6.77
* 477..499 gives -0.05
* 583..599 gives 2.03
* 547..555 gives 0.18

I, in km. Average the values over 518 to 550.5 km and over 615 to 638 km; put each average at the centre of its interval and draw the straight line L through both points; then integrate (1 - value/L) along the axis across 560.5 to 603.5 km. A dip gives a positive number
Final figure 7.9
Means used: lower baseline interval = 2.16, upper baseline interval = 2.38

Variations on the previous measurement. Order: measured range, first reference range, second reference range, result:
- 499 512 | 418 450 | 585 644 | 1.0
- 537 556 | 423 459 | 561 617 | -2.1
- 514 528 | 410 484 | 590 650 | 2.3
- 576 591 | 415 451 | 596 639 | 3.9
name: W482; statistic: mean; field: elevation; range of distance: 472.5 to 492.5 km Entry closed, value 2.28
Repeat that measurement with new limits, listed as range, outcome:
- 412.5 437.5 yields 2.25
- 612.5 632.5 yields 2.39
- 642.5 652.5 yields 2.32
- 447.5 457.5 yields 2.27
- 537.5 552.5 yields 2.3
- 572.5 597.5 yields 1.81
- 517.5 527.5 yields 1.92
